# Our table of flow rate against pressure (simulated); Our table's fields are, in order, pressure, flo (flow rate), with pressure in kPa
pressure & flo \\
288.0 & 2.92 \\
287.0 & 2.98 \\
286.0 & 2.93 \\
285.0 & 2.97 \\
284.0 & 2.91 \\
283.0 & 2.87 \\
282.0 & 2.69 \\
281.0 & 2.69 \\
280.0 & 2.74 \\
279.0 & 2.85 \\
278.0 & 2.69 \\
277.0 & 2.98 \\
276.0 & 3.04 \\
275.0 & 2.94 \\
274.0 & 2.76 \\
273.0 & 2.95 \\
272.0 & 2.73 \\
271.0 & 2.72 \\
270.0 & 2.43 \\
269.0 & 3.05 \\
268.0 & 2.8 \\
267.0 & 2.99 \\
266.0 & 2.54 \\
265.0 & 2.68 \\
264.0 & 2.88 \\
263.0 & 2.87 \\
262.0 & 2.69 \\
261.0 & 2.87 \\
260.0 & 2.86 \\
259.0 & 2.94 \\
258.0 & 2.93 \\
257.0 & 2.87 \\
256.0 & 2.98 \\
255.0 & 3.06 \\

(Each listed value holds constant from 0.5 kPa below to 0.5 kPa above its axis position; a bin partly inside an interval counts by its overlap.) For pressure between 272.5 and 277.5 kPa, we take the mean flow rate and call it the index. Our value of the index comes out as 2.93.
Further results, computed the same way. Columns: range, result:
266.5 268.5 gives 2.9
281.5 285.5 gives 2.86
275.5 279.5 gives 2.89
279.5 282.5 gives 2.71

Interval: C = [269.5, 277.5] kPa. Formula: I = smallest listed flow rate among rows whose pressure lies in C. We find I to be 2.43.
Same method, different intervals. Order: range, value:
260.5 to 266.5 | 2.54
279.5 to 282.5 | 2.69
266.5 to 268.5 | 2.8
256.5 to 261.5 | 2.86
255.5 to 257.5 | 2.87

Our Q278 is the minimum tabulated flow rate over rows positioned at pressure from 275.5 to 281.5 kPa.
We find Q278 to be 2.69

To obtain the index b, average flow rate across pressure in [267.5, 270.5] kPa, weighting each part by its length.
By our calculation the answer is 2.76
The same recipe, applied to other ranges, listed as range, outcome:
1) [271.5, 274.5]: 2.81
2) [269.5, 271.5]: 2.58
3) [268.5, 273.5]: 2.78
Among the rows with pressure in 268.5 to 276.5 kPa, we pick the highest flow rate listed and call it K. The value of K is 3.05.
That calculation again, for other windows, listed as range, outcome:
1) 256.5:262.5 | 2.94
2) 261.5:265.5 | 2.88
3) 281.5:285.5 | 2.97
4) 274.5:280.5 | 3.04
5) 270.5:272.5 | 2.73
